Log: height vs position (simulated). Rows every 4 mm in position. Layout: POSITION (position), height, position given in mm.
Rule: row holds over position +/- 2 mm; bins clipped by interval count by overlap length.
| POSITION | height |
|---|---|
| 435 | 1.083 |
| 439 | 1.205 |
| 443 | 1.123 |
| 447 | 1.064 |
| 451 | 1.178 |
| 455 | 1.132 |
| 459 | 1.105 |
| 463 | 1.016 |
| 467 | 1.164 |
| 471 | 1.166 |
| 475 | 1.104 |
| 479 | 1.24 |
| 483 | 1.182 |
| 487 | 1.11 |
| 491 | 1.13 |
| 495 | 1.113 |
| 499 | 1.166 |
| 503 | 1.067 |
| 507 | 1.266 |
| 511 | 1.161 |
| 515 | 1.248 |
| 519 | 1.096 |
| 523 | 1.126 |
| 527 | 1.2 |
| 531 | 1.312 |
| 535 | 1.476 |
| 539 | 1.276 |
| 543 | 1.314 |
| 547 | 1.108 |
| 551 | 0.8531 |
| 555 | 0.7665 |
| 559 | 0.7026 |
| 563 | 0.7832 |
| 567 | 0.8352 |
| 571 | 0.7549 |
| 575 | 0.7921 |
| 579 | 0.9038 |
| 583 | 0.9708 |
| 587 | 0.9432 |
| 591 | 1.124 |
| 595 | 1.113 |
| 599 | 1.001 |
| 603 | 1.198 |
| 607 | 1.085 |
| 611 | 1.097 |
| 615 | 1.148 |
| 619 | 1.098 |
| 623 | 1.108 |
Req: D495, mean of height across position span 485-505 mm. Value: 1.12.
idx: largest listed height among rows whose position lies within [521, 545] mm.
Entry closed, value 1.476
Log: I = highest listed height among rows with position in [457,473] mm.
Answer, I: 1.166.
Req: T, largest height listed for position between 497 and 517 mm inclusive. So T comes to 1.266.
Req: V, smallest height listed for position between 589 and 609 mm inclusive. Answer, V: 1.001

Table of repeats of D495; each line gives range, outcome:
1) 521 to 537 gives 1.28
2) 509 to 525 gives 1.16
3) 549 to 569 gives 0.788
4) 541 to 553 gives 1.09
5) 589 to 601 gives 1.08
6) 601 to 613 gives 1.13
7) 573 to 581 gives 0.848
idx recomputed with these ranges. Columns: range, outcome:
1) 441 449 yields 1.123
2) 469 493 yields 1.24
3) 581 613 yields 1.198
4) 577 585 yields 0.9708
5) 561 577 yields 0.8352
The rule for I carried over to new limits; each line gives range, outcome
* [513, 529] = 1.248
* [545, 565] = 1.108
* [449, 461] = 1.178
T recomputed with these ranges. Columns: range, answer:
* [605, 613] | 1.097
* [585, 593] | 1.124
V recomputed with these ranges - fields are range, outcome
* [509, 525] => 1.096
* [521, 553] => 0.8531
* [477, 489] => 1.11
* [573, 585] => 0.7921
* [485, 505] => 1.067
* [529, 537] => 1.312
